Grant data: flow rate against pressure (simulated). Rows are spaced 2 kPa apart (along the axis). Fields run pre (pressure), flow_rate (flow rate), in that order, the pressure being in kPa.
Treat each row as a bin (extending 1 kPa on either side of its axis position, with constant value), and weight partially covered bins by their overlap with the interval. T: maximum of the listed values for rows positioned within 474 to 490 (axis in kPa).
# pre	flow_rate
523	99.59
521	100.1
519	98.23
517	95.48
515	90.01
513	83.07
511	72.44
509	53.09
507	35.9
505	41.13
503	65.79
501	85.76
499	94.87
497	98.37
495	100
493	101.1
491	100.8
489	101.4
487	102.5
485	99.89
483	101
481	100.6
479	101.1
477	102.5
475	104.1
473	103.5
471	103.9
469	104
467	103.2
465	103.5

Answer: 104.1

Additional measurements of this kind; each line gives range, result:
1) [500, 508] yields 85.76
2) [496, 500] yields 98.37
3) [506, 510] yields 53.09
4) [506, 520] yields 98.23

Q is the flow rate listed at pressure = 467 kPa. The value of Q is 103.2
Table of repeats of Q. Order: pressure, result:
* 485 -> 99.89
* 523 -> 99.59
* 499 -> 94.87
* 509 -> 53.09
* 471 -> 103.9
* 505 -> 41.13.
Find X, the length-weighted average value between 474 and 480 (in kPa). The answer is 103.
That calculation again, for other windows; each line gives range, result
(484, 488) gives 101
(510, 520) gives 87.8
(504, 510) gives 43.4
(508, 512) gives 62.8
